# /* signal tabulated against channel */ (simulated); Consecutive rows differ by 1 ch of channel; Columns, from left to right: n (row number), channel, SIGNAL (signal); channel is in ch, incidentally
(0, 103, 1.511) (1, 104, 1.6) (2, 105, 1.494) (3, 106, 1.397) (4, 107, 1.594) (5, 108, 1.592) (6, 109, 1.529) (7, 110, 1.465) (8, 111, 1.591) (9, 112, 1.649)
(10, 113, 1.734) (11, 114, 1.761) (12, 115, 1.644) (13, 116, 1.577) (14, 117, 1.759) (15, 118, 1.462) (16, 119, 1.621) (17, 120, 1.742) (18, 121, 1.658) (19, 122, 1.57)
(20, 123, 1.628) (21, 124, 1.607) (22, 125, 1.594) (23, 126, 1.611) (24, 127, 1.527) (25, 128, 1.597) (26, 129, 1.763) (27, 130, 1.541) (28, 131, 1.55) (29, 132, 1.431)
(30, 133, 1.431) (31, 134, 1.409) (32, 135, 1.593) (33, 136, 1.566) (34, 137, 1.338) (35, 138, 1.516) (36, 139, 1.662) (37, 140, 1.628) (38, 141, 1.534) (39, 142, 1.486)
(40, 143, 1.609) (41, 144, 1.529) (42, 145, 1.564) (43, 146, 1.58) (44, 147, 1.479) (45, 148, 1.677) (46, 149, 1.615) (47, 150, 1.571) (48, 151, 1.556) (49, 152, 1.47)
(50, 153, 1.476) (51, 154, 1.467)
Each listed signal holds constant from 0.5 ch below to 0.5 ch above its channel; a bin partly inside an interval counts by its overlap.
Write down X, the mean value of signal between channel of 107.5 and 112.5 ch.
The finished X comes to 1.57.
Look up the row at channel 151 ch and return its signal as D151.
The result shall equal 1.556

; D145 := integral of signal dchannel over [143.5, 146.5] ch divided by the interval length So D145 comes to 1.56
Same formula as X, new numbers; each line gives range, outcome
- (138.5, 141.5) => 1.61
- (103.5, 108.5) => 1.54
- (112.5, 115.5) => 1.71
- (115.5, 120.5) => 1.63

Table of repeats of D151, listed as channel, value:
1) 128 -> 1.597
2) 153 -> 1.476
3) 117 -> 1.759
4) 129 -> 1.763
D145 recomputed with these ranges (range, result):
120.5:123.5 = 1.62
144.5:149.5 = 1.58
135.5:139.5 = 1.52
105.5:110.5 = 1.52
